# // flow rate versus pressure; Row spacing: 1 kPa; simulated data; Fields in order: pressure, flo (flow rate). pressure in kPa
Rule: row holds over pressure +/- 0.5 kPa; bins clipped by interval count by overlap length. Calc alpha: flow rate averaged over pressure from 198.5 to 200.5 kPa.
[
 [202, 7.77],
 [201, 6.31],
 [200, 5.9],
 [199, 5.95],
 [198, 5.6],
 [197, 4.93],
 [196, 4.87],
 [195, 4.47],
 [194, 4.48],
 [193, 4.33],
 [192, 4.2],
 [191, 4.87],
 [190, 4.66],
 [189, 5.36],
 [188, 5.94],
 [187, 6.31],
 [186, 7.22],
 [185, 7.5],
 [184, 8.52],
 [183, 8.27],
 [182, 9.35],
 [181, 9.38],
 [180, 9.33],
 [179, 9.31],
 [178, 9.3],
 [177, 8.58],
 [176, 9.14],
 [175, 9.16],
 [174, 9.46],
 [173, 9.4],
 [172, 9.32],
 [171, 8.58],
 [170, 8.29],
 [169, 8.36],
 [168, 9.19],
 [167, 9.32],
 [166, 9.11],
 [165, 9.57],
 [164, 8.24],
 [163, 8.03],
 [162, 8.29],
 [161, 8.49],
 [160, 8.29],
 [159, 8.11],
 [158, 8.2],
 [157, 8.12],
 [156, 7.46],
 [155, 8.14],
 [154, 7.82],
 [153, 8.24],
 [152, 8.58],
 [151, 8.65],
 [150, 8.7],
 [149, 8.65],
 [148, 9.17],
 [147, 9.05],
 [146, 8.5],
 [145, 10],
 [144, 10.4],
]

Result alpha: 5.93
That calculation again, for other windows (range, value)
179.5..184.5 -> 8.97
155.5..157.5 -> 7.79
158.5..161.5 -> 8.3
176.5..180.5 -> 9.13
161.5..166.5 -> 8.65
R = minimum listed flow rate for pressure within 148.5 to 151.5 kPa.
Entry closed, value 8.65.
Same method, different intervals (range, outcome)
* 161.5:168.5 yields 8.03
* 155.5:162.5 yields 7.46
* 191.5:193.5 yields 4.2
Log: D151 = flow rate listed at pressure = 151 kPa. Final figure 8.65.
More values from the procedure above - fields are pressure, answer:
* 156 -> 7.46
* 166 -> 9.11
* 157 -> 8.12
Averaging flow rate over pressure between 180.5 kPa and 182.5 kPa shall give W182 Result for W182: 9.37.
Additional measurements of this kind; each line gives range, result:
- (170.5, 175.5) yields 9.18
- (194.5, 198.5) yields 4.97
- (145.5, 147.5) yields 8.78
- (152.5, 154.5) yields 8.03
